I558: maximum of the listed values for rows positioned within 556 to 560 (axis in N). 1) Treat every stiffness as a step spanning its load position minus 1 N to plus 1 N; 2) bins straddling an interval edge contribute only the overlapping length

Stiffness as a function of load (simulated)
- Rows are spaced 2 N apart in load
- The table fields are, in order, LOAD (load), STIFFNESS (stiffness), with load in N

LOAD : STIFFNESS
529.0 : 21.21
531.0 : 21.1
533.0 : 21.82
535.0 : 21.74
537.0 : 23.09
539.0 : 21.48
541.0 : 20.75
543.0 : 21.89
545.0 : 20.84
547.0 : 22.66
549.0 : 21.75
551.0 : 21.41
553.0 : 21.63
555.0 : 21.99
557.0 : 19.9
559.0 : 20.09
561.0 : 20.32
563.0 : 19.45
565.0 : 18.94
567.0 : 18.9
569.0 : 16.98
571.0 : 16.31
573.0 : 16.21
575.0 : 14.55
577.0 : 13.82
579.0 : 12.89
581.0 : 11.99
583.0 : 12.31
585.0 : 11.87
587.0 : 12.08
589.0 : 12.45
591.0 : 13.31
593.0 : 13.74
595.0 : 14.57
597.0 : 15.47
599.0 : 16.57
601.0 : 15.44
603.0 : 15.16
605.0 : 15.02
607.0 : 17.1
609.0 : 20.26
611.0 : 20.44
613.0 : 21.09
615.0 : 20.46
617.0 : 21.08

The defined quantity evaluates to 20.09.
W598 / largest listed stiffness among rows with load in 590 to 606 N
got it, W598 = 16.57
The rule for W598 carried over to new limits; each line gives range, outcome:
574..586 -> 14.55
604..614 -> 21.09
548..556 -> 21.99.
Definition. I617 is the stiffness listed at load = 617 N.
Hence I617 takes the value 21.08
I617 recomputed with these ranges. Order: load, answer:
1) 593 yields 13.74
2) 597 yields 15.47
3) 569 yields 16.98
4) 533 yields 21.82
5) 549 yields 21.75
